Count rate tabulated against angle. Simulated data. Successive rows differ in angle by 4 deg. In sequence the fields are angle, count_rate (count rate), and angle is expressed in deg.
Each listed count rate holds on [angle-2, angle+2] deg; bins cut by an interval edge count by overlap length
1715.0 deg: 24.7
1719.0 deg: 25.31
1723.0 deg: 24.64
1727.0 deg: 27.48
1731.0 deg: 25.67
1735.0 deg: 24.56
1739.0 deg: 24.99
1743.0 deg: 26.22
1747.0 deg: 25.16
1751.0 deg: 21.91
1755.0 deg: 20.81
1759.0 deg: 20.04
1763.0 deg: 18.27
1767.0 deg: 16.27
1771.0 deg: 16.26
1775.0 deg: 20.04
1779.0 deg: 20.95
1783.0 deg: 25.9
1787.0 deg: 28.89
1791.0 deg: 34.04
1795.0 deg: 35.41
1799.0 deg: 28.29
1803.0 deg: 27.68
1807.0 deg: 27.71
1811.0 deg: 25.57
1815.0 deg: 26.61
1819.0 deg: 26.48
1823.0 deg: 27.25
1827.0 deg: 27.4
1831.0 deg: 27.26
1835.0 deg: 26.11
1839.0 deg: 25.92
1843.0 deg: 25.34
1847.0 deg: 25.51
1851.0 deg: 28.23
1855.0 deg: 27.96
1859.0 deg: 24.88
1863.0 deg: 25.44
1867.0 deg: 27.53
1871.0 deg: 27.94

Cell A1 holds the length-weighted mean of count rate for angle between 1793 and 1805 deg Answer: 30.5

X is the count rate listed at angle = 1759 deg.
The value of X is 20.04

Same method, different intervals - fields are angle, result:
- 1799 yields 28.29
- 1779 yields 20.95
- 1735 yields 24.56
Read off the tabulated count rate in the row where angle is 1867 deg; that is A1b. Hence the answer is 27.53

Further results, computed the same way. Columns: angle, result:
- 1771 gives 16.26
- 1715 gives 24.7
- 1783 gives 25.9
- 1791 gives 34.04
